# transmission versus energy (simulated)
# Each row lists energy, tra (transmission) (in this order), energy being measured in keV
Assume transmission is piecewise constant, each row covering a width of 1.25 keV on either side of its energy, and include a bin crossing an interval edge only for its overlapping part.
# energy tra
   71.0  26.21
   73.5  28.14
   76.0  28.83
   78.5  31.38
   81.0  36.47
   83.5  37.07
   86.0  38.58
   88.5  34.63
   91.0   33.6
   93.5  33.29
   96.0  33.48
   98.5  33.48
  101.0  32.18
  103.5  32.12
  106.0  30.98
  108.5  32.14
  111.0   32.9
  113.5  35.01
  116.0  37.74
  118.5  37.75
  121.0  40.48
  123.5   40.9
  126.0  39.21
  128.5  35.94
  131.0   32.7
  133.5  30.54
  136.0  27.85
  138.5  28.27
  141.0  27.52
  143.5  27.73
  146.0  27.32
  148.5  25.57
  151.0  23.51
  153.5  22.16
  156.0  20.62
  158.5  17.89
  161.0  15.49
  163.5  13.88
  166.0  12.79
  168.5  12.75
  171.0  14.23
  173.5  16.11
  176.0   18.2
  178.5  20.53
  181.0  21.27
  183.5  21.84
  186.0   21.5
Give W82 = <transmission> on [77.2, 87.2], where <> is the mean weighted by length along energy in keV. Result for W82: 35.8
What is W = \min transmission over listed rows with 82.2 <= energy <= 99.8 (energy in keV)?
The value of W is 33.29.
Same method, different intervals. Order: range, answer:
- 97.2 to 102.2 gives 32.18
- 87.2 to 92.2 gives 33.6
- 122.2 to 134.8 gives 30.54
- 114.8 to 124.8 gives 37.74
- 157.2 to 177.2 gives 12.75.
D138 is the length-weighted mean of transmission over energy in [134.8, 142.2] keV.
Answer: 27.9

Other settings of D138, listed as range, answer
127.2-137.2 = 31.8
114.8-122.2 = 38.7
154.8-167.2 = 16.1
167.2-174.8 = 14.4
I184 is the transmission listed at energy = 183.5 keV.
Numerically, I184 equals 21.84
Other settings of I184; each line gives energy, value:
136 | 27.85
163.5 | 13.88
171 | 14.23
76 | 28.83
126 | 39.21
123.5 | 40.9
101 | 32.18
